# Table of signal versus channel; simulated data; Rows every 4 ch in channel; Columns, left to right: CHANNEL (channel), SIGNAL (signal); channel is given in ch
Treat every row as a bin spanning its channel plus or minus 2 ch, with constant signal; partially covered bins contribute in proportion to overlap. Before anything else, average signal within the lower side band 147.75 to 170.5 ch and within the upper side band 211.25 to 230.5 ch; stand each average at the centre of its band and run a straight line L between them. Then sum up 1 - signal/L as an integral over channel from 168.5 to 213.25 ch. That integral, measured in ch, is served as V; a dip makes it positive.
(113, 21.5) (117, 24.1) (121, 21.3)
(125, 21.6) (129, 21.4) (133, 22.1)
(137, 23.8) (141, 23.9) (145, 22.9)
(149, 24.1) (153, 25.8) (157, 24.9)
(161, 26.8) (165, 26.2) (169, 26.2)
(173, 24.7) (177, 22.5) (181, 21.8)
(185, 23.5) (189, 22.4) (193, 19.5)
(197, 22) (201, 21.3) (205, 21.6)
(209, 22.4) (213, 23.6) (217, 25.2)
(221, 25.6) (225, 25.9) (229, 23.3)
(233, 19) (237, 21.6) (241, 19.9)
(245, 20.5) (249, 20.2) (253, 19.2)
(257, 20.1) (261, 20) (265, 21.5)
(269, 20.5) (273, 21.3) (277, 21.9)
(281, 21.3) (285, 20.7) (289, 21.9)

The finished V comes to 4.9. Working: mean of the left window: 25.7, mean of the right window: 24.8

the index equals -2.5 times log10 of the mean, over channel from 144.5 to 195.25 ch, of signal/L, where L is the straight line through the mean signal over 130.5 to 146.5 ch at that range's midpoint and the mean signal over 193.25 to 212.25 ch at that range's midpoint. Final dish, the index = -0.071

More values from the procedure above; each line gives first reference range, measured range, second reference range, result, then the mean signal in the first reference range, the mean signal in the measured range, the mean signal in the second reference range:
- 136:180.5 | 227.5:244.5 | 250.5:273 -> 0.03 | 24.6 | 20.8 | 20.4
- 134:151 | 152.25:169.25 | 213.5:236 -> -0.10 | 23.6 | 26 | 23.7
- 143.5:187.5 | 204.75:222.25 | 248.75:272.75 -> -0.07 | 24.5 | 23.8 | 20.3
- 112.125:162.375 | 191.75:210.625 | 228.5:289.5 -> 0.03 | 23.4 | 21.4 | 20.7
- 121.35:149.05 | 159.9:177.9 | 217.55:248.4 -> -0.13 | 22.6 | 25.4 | 22.3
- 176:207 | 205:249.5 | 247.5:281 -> -0.06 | 21.8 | 22.5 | 20.6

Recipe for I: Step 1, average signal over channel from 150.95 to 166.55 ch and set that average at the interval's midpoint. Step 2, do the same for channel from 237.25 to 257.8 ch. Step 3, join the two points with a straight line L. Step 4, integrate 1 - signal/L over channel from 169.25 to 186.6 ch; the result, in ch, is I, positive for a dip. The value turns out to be 0.9 ch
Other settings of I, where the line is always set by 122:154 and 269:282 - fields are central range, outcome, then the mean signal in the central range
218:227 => -1.50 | 25.7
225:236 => -0.07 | 22.1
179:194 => 0.34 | 22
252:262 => 0.83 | 19.8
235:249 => 0.76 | 20.6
